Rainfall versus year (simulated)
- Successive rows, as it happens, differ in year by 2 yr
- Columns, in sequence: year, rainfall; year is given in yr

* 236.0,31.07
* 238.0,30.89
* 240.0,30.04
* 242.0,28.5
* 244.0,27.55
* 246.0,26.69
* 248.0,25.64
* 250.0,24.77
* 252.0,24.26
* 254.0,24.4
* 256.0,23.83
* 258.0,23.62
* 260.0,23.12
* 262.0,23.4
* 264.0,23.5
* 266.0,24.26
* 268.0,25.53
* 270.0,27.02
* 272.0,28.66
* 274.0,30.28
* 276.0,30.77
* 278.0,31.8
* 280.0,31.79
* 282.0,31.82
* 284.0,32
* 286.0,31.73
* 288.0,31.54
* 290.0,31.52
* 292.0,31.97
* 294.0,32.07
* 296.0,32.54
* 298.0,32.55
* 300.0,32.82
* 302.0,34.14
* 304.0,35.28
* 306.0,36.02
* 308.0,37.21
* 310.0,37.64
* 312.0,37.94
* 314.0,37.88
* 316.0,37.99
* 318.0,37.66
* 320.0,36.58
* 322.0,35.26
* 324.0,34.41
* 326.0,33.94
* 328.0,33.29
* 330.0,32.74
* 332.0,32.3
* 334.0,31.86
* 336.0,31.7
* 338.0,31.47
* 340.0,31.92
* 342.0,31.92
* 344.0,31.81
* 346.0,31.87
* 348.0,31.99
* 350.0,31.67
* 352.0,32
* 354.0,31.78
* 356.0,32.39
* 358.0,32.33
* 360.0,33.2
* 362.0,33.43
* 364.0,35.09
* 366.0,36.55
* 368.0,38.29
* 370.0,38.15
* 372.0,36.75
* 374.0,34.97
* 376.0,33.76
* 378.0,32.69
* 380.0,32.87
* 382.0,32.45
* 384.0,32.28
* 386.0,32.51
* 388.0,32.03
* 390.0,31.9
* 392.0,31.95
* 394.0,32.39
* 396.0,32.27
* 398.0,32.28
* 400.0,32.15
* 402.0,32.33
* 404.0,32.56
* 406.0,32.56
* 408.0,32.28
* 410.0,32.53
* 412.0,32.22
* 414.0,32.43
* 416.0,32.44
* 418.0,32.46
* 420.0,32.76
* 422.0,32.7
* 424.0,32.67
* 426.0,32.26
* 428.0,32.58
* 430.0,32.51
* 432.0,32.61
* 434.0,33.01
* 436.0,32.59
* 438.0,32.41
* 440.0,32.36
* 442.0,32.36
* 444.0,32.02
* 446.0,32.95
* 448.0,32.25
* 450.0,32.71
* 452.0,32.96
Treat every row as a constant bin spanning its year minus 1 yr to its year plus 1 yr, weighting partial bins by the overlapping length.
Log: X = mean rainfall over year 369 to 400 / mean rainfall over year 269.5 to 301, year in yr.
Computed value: 1.1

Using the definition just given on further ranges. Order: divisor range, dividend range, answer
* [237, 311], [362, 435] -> 1.12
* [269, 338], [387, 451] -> 0.97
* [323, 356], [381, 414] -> 1.00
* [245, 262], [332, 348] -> 1.30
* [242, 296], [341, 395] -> 1.19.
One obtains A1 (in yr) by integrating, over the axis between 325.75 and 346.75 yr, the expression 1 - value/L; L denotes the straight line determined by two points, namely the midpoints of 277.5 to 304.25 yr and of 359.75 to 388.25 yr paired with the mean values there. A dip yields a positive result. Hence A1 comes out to 0.8 yr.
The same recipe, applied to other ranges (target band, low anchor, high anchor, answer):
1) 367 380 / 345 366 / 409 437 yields -1.1 yr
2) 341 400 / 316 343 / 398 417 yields -0.4 yr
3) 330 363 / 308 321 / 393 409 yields 3.3 yr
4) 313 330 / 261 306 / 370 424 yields -2.4 yr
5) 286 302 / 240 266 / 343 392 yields -2.4 yr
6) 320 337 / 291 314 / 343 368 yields 0.3 yr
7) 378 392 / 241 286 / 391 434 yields -0.4 yr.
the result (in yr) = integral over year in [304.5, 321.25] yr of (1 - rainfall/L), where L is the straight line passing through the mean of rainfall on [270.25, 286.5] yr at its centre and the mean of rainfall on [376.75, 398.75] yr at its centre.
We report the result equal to -3.2 yr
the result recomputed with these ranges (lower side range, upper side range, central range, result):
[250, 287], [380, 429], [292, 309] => -3.3 yr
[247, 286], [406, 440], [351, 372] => -2.8 yr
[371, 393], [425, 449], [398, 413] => 0.2 yr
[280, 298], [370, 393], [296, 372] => -3.7 yr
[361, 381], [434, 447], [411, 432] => 0.5 yr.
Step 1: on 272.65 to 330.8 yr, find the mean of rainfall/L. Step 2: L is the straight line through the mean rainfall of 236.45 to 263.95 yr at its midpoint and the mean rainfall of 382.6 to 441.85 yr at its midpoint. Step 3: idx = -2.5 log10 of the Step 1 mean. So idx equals -0.21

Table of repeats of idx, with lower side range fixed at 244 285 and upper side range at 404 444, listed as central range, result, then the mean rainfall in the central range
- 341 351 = -0.07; 31.9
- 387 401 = -0.02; 32.1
